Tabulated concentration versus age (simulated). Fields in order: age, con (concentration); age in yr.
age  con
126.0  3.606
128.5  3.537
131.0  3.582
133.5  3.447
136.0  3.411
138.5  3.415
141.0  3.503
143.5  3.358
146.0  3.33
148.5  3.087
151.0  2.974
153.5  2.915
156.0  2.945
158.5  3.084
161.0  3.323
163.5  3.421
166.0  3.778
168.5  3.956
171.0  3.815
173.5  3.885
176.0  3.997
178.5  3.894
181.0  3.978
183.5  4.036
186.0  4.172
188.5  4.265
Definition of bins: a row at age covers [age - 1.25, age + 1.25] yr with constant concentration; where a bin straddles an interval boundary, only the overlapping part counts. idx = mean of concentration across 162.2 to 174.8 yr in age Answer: 3.77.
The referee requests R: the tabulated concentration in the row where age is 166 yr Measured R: 3.778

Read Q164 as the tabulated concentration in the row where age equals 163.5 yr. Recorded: 3.421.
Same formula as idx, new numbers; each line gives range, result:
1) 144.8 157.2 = 3.05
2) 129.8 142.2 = 3.47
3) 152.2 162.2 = 3.07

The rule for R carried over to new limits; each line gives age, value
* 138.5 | 3.415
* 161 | 3.323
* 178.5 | 3.894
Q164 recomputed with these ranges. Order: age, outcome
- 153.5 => 2.915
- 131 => 3.582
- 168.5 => 3.956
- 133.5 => 3.447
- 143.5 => 3.358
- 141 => 3.503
